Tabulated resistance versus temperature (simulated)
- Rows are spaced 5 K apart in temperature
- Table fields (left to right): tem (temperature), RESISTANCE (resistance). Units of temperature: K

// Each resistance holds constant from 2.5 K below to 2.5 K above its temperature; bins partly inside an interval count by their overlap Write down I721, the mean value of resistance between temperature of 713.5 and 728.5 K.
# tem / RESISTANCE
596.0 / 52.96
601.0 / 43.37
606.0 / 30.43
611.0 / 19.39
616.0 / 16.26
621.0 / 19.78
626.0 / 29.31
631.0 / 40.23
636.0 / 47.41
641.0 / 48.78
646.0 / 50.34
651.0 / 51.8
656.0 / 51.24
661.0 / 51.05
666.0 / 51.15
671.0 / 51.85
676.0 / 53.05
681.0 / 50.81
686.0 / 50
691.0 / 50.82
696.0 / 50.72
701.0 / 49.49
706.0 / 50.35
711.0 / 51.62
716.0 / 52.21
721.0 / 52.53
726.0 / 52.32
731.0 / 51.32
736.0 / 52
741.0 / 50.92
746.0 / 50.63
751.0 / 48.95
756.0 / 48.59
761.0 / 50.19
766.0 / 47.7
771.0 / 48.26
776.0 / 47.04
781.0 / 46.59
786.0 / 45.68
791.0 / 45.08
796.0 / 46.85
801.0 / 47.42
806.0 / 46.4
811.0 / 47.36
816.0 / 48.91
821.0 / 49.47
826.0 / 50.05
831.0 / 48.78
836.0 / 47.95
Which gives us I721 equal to 52.4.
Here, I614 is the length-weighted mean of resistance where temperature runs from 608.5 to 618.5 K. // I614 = 17.8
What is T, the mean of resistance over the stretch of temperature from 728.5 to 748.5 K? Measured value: 51.2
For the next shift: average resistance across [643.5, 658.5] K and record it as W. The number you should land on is 51.1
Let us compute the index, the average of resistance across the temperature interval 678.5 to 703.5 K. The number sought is 50.4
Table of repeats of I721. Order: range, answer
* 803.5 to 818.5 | 47.6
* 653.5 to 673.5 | 51.3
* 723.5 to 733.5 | 51.8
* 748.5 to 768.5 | 48.9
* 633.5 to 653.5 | 49.6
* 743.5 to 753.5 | 49.8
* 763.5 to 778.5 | 47.7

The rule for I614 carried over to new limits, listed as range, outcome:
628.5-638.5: 43.8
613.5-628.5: 21.8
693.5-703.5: 50.1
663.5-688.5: 51.4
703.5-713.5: 51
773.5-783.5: 46.8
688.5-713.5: 50.6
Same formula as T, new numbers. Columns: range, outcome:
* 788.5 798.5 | 46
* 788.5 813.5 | 46.6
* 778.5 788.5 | 46.1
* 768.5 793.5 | 46.5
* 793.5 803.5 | 47.1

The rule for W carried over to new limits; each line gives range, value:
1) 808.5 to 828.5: 48.9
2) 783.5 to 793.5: 45.4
